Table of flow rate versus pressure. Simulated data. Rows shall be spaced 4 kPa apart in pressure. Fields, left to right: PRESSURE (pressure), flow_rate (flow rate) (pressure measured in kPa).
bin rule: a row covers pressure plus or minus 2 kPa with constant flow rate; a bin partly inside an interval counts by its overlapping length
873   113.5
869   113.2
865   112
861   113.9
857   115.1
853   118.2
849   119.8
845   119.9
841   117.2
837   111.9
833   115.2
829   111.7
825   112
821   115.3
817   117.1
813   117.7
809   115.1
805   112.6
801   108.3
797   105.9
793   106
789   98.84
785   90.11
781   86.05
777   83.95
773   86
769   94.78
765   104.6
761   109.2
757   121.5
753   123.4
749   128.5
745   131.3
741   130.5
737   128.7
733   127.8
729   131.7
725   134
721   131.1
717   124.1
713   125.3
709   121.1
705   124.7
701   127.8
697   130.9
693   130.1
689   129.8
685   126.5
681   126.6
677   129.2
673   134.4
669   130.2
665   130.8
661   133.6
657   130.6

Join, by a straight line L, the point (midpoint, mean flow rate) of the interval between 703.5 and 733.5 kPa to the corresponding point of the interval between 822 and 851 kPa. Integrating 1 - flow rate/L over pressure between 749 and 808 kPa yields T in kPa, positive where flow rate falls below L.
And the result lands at 8.8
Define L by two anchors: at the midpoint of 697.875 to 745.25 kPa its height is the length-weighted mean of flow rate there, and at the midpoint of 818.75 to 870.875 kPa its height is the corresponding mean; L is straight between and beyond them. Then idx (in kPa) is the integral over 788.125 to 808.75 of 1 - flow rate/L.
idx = 2.1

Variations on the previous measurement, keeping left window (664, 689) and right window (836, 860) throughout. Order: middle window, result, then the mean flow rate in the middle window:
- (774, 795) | 5.01 kPa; 92.7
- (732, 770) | 1.14 kPa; 120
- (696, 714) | 0.25 kPa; 126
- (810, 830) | 0.71 kPa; 115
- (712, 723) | -0.03 kPa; 127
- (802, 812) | 0.53 kPa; 114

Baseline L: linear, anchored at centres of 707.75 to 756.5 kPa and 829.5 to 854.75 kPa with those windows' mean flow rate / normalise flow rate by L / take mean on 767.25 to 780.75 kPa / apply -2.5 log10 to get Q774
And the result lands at 0.37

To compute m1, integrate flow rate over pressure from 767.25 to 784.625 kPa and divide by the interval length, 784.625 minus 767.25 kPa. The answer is 87.8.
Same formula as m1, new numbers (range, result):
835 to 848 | 117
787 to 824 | 111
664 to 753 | 129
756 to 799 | 98.3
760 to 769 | 104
